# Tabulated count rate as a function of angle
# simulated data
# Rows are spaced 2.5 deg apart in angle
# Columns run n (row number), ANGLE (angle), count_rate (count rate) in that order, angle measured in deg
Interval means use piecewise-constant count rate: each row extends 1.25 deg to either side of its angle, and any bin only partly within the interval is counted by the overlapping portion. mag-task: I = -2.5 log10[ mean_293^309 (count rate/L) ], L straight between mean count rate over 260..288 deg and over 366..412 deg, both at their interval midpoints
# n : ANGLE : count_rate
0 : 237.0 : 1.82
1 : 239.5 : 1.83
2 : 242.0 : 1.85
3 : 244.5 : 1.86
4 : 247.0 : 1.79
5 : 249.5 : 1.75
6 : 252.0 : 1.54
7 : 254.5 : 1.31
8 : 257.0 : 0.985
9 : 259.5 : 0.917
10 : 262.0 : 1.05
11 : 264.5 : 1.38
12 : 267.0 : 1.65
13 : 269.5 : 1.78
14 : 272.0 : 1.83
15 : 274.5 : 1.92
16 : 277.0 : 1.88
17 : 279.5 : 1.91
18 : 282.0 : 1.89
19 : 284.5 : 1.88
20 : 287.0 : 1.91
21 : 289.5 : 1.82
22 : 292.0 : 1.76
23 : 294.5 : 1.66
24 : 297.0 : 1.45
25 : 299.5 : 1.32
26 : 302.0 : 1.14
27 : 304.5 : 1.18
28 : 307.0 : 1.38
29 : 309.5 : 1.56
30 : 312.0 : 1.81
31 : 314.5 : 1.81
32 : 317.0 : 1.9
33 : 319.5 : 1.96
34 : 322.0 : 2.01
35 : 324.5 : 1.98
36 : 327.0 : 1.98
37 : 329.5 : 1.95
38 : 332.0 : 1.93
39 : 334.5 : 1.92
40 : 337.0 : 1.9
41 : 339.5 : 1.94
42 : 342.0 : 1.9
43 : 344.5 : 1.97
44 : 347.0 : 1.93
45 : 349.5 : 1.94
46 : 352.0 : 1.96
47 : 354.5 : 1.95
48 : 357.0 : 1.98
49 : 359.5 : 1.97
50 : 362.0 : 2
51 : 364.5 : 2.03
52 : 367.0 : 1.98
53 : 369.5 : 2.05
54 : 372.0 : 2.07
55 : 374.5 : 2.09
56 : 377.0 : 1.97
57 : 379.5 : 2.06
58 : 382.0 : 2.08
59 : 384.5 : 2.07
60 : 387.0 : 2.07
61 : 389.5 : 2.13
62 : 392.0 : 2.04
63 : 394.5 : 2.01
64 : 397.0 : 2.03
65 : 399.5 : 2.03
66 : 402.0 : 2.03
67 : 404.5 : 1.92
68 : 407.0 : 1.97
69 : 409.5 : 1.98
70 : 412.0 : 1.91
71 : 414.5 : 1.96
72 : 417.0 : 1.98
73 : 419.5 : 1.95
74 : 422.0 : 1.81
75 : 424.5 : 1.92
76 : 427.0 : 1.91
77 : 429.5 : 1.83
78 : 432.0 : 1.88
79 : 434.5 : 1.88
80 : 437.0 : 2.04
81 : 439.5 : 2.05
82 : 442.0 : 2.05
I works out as 0.29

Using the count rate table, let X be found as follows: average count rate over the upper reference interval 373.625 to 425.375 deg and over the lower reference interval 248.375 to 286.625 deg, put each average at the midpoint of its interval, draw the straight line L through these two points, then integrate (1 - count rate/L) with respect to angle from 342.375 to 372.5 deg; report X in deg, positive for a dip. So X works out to -1.8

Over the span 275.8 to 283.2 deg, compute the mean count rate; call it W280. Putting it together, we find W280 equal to 1.89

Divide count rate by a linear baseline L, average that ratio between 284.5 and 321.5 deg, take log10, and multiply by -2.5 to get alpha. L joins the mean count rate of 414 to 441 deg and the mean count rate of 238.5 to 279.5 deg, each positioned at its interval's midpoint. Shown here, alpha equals 0.03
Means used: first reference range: 1.59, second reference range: 1.93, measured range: 1.64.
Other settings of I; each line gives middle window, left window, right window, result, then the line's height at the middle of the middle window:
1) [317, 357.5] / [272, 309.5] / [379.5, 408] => -0.07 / 1.83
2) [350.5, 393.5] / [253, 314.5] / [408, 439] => -0.14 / 1.79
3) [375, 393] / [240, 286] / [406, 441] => -0.11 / 1.86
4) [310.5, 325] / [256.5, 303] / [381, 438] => -0.12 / 1.71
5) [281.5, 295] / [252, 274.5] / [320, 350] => -0.15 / 1.59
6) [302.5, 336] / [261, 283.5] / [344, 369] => 0.05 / 1.86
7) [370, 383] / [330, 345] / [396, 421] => -0.05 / 1.95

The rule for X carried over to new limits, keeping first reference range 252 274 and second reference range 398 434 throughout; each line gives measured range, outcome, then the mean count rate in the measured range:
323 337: -2.7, 1.95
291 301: -0.2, 1.53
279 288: -2.7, 1.9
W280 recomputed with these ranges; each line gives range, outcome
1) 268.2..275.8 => 1.84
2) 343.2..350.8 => 1.95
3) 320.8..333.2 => 1.97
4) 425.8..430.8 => 1.87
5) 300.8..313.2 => 1.41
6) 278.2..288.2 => 1.9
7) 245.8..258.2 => 1.48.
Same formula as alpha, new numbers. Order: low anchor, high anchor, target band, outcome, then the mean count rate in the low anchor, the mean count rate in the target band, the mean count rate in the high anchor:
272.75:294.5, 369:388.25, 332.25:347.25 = 0.03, 1.86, 1.93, 2.06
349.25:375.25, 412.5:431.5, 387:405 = -0.05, 2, 2.03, 1.91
